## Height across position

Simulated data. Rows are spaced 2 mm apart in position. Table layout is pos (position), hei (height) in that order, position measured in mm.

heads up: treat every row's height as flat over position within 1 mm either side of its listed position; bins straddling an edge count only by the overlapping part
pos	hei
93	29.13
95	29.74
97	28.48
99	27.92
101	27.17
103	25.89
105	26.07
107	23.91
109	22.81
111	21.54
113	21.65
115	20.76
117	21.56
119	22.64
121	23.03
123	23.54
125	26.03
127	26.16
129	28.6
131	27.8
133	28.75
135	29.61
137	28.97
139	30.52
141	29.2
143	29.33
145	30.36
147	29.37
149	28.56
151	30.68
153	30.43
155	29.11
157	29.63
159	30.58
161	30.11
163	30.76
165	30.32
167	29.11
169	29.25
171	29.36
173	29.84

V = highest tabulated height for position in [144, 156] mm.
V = 30.68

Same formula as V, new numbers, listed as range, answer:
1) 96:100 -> 28.48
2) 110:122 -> 23.03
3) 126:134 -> 28.75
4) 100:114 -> 27.17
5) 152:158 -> 30.43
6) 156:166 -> 30.76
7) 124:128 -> 26.16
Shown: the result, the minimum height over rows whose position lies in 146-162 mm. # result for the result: 28.56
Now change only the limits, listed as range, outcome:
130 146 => 27.8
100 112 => 21.54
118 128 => 22.64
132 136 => 28.75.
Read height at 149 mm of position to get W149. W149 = 28.56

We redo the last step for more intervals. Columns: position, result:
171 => 29.36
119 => 22.64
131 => 27.8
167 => 29.11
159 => 30.58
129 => 28.6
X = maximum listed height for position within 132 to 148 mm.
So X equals 30.52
